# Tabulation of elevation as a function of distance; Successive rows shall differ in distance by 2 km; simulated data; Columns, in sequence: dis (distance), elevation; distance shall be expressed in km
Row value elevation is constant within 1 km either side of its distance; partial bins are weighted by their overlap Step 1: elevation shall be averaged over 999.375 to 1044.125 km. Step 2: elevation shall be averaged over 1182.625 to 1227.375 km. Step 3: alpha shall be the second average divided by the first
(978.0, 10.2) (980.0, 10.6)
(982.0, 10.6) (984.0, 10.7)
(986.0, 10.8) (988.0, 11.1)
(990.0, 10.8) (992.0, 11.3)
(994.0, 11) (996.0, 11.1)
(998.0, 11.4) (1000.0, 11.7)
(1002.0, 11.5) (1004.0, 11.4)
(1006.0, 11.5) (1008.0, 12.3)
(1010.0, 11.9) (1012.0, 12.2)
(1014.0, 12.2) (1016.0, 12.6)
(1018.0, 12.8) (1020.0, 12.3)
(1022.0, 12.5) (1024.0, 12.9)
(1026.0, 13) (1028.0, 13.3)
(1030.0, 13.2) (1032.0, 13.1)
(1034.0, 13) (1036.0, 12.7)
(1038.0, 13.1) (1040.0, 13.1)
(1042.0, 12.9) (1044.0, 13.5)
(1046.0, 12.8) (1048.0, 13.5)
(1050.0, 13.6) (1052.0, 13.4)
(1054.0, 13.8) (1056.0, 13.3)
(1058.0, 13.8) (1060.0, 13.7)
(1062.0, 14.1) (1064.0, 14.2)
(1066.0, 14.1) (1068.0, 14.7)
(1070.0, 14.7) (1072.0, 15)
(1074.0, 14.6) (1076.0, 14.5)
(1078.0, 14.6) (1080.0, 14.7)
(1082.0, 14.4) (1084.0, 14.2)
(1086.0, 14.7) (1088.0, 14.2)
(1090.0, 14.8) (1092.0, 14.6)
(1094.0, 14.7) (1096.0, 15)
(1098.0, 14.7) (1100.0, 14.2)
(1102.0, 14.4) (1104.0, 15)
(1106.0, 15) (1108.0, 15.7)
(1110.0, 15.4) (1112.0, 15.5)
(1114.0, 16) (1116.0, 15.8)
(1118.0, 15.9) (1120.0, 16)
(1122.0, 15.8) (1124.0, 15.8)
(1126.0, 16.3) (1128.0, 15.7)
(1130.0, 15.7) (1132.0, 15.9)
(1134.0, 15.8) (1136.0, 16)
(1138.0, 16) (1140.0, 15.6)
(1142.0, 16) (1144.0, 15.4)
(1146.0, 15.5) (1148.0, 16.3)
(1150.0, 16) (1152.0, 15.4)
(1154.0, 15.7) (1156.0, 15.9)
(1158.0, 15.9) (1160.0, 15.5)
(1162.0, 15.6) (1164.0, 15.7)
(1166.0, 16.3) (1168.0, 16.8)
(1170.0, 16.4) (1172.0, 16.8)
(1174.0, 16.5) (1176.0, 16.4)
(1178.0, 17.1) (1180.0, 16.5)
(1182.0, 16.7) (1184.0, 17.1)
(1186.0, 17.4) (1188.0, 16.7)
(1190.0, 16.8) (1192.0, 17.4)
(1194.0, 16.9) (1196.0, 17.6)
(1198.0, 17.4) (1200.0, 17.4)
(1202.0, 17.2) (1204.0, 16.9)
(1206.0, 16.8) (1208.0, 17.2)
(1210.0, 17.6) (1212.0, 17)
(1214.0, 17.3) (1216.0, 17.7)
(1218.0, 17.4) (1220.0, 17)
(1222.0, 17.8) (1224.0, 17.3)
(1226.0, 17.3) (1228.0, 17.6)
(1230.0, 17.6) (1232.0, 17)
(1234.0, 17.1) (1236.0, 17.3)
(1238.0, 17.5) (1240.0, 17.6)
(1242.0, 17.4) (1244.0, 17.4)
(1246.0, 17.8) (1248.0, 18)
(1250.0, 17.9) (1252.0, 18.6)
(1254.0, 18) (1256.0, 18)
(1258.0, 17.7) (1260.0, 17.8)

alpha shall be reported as 1.37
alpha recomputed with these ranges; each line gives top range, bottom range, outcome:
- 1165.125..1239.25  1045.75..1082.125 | 1.21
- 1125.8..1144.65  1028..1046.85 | 1.21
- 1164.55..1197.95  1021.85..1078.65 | 1.24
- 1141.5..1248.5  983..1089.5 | 1.30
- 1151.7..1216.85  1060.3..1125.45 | 1.12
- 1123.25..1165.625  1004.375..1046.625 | 1.25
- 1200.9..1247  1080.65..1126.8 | 1.15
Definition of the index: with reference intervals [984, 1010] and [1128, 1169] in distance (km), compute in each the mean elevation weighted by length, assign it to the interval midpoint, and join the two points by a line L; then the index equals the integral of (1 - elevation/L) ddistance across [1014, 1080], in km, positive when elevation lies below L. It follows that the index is -3.56 km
